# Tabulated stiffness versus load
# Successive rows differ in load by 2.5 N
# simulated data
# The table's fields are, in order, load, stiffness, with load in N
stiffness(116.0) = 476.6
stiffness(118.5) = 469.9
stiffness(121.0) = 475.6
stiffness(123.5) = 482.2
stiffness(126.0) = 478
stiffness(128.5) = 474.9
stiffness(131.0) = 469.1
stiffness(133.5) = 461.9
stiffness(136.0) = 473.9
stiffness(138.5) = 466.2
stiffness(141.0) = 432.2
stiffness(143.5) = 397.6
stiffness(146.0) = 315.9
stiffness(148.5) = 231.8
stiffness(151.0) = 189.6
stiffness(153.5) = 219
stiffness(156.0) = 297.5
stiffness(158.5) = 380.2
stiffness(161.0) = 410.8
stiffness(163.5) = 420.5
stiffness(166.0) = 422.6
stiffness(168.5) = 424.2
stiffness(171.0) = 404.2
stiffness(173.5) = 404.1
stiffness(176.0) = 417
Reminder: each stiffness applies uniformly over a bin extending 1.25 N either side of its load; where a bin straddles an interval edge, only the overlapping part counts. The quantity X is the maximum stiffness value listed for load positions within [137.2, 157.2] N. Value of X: 466.2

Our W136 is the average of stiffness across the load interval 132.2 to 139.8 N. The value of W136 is 467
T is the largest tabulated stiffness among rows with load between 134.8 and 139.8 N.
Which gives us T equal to 473.9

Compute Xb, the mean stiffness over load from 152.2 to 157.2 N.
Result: 257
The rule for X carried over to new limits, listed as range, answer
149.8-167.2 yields 422.6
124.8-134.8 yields 478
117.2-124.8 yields 482.2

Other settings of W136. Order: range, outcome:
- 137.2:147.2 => 404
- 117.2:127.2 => 476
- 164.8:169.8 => 423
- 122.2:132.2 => 476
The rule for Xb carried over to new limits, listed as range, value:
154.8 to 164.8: 378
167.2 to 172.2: 414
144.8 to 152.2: 246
